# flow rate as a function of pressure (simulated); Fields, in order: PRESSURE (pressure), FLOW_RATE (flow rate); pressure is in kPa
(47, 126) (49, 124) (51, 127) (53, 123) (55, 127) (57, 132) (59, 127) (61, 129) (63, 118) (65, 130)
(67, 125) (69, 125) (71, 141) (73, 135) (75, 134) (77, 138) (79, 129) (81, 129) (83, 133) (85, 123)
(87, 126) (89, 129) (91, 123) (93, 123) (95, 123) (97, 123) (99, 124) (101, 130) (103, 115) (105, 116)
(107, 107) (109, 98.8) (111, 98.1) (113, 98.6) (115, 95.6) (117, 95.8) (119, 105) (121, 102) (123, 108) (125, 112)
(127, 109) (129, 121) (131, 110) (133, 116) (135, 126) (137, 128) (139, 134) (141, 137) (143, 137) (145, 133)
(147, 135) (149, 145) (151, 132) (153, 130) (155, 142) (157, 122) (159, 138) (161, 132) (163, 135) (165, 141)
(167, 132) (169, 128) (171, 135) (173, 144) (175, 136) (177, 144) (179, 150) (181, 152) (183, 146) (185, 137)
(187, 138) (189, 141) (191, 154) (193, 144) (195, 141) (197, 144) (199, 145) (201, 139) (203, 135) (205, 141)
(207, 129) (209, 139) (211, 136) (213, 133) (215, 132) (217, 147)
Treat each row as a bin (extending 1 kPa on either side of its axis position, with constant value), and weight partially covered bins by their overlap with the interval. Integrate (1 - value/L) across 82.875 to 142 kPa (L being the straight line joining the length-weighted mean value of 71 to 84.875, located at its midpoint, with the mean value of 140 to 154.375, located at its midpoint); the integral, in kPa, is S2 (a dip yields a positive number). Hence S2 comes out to 8.0 kPa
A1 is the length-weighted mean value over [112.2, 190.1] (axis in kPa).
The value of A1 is 128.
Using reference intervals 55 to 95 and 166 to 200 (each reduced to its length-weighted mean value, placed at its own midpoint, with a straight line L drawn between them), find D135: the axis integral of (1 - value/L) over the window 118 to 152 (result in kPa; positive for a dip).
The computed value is 3.29 kPa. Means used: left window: 129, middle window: 123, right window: 142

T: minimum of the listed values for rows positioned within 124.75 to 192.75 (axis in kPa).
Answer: 109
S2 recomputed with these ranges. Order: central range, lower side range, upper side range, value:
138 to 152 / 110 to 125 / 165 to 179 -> -1.9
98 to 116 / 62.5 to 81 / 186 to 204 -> 3.3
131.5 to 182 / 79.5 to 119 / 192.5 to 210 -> -2.2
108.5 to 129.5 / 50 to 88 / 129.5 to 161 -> 4.3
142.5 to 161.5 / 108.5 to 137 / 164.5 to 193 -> -1.4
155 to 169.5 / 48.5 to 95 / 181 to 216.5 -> 0.3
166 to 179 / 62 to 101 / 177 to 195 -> 0.5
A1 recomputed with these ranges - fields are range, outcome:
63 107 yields 127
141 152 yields 136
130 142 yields 125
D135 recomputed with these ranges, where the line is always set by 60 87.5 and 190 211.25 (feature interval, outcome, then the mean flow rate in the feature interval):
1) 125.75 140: 1.5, 120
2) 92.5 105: 0.9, 122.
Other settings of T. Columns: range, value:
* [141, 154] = 130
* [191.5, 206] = 135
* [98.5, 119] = 95.6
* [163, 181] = 128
